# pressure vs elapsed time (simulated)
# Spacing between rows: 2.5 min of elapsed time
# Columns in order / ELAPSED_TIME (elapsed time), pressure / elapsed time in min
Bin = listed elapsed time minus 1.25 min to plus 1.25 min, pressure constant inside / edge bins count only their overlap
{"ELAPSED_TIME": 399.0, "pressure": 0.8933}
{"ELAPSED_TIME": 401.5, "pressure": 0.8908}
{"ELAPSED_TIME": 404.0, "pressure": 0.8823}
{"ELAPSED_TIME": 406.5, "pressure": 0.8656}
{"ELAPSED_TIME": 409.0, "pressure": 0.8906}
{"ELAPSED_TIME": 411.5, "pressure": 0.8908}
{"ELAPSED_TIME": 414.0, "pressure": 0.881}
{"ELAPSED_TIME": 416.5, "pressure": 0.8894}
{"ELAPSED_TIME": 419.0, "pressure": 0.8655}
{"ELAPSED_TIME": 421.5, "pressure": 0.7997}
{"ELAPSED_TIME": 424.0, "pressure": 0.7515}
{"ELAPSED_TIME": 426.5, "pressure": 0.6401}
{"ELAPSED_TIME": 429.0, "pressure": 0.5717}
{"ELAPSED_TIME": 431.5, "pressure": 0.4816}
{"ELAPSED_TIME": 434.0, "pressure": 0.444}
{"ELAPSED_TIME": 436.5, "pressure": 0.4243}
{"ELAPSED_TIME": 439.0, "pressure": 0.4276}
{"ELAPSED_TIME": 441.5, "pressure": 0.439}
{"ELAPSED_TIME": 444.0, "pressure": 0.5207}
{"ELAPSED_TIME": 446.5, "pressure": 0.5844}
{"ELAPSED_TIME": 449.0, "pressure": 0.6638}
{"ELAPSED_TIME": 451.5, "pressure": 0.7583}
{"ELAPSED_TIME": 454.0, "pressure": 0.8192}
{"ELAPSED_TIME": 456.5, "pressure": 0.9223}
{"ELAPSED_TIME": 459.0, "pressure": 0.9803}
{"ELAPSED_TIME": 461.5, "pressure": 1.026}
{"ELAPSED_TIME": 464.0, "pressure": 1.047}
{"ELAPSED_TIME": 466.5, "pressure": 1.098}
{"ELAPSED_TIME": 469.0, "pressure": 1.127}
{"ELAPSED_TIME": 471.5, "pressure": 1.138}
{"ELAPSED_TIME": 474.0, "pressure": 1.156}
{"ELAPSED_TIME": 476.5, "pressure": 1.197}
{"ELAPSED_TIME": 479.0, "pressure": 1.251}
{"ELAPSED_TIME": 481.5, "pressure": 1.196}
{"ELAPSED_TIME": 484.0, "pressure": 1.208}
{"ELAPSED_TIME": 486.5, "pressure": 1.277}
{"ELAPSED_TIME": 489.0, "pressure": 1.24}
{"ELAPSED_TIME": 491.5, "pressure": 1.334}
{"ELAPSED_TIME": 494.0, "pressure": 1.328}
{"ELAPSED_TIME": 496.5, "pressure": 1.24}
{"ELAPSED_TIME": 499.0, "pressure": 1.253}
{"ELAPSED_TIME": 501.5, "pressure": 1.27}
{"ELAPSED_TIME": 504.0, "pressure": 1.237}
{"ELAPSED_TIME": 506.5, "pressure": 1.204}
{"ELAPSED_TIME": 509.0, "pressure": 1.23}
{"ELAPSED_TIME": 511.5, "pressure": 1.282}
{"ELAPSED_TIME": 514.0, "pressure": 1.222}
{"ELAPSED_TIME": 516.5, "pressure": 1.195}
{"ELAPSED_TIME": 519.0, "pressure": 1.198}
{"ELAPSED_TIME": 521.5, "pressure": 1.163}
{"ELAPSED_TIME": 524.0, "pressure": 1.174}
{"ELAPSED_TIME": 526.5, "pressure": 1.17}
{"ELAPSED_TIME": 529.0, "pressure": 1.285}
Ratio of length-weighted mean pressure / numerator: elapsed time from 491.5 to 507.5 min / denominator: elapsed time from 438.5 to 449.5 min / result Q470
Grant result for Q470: 2.41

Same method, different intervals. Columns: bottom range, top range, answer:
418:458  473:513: 1.97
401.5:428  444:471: 1.07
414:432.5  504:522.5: 1.67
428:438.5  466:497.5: 2.57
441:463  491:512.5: 1.66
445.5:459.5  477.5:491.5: 1.59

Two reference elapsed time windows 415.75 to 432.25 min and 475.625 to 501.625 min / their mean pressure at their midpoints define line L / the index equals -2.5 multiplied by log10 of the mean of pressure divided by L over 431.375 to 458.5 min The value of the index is 0.44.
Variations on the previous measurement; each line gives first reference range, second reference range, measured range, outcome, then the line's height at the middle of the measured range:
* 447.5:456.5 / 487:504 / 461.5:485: -0.138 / 1.01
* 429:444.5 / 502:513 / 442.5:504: -0.234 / 0.864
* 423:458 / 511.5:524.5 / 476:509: -0.242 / 1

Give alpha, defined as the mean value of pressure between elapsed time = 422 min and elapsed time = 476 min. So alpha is 0.769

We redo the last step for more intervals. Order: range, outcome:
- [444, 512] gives 1.1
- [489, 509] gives 1.26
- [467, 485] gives 1.18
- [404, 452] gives 0.677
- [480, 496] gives 1.26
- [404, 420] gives 0.881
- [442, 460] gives 0.734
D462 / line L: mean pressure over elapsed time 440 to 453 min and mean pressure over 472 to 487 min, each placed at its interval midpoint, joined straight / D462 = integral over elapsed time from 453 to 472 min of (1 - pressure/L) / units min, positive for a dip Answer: -2.7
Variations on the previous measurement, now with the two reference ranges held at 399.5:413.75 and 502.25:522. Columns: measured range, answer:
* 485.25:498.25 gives -1.4 min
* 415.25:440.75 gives 8.6 min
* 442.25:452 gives 3.9 min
